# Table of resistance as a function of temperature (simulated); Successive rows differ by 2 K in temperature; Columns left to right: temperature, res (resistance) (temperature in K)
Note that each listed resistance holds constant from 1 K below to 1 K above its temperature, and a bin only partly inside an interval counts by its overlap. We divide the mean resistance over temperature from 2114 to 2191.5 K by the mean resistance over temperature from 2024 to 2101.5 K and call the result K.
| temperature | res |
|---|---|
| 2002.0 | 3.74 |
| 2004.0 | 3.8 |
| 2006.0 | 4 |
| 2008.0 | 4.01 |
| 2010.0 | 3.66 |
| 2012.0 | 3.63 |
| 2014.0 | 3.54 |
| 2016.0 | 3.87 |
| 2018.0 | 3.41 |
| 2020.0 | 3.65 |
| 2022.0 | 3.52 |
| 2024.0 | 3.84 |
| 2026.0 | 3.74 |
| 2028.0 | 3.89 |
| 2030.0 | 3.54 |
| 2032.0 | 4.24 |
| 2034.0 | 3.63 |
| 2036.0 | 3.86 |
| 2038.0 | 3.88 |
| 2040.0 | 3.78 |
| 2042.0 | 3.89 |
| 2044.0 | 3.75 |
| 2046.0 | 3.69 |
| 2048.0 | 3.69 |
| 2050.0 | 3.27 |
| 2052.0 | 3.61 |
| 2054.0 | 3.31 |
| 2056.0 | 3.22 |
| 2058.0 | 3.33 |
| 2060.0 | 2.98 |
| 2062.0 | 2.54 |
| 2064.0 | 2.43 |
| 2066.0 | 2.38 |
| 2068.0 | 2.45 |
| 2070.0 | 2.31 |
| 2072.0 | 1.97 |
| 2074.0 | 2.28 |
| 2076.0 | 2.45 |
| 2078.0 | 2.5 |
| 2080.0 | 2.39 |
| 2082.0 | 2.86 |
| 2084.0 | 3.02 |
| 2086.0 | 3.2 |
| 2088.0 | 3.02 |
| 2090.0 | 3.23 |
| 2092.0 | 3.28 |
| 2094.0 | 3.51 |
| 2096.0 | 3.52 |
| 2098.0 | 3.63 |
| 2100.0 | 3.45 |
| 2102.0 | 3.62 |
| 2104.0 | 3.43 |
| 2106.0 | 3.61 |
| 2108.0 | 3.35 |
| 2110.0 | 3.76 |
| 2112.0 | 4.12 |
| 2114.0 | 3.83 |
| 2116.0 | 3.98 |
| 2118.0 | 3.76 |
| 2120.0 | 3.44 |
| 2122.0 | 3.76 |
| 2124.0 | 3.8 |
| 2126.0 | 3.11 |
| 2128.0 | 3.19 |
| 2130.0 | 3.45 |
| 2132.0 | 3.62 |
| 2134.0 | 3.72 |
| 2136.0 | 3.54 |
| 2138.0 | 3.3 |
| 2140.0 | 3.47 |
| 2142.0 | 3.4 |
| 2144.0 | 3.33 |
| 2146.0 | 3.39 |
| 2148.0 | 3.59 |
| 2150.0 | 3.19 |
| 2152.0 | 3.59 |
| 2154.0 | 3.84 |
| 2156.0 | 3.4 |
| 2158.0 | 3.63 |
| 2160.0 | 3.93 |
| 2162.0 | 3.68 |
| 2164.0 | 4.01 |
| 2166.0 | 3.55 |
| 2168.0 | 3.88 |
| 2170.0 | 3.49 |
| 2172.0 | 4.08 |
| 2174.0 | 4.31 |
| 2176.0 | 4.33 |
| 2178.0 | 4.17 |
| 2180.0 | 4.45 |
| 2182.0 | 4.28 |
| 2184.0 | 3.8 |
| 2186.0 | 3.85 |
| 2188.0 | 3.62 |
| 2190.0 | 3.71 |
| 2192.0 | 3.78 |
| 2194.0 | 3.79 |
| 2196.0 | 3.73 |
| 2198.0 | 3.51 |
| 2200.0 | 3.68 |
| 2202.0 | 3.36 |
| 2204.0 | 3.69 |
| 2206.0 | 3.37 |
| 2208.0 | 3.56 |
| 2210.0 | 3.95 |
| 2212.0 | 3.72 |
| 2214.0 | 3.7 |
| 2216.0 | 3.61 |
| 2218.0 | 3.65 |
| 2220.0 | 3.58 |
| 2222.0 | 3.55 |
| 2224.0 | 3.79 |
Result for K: 1.15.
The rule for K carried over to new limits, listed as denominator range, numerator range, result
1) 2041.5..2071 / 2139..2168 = 1.15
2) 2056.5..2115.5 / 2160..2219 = 1.24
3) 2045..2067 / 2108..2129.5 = 1.17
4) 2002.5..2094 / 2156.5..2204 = 1.16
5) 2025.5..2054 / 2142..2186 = 1.02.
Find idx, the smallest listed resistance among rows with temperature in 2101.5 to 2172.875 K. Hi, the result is 3.11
